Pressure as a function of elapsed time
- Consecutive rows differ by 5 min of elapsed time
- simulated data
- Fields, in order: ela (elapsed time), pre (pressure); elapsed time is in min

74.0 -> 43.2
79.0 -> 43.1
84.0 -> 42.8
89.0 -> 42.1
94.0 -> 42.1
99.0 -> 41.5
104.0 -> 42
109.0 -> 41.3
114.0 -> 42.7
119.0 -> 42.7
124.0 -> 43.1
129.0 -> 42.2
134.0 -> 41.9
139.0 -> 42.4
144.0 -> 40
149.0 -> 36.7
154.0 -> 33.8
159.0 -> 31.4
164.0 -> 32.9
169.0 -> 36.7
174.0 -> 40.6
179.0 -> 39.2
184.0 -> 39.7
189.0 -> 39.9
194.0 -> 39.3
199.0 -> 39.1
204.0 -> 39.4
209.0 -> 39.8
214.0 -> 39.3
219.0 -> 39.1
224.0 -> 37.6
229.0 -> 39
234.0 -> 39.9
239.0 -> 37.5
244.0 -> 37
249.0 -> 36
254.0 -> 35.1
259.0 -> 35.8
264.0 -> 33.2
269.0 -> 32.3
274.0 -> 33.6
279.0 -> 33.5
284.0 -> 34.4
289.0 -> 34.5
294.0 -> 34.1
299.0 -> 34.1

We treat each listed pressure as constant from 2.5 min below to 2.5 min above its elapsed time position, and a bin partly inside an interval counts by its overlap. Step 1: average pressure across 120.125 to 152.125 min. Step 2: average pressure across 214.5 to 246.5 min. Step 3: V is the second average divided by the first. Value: 0.94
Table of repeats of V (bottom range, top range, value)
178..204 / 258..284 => 0.85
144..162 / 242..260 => 1.03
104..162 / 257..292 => 0.85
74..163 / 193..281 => 0.91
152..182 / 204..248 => 1.08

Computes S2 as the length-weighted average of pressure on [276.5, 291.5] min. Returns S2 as 34.1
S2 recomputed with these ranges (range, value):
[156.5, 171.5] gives 33.7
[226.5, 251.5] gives 37.9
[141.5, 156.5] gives 36.8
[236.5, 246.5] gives 37.2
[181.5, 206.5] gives 39.5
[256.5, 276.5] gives 33.7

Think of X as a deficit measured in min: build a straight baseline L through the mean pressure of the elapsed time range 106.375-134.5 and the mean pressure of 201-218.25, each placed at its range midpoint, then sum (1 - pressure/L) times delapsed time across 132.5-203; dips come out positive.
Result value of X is 4.7 min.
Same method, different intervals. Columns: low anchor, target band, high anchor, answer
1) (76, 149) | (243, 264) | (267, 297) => -0.3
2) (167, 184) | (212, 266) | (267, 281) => -3.0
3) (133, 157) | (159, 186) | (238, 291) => 0.4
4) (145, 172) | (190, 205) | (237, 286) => -2.0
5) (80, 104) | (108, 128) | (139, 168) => -1.6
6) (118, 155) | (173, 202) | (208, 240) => 0.0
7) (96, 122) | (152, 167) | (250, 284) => 2.5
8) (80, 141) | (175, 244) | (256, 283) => -4.0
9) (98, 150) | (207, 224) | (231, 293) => -0.8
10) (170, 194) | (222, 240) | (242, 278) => -1.1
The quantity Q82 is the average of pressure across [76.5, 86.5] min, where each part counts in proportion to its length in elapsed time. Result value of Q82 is 43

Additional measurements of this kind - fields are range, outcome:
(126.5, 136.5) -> 42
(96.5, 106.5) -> 41.8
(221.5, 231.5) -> 38.3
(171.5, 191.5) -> 39.9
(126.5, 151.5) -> 40.6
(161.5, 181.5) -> 37.4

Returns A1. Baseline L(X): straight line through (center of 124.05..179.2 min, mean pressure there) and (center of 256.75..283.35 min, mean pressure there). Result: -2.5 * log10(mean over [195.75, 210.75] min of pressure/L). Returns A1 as -0.09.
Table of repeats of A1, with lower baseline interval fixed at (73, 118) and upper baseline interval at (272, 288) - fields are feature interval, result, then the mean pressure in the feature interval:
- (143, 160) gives 0.13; 35.4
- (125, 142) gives -0.04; 42.2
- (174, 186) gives -0.03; 39.7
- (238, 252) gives -0.04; 36.7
